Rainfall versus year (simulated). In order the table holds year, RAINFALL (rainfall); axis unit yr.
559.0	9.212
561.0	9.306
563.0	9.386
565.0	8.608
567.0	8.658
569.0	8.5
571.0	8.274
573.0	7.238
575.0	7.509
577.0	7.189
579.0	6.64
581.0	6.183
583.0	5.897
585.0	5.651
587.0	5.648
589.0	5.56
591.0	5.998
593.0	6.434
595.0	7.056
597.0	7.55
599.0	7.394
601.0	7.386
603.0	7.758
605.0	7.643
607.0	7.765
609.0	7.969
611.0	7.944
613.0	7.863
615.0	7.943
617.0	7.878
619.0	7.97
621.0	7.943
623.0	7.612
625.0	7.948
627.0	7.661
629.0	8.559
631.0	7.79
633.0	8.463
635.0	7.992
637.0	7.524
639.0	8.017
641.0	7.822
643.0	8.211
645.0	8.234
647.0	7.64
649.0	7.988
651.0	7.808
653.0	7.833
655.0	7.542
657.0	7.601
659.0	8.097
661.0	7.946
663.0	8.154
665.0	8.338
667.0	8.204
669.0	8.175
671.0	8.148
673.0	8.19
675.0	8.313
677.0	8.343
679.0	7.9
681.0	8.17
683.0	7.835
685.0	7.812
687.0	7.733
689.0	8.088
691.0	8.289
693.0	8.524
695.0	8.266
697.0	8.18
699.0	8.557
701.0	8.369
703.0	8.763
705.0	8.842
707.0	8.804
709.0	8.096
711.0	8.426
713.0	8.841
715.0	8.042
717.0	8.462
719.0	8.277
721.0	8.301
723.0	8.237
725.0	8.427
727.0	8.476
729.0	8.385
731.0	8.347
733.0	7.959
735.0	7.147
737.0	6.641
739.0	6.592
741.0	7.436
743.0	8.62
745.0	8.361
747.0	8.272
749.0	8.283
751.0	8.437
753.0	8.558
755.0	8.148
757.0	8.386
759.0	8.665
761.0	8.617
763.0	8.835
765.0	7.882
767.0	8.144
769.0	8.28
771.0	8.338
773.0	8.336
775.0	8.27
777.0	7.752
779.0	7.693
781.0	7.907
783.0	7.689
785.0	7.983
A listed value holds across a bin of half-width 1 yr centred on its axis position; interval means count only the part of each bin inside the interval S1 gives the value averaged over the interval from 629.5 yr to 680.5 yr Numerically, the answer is 8.02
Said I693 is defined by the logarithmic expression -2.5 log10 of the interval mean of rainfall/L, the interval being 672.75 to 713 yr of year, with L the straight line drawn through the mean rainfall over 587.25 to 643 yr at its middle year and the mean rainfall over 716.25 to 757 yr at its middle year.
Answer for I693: -0.05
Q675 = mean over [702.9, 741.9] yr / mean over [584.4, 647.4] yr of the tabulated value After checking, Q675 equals 1.08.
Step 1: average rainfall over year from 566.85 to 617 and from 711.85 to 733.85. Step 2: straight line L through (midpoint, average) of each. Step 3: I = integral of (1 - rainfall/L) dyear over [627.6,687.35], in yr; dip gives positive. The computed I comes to -2.0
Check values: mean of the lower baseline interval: 7.17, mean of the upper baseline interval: 8.34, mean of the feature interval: 8.01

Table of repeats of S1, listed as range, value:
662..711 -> 8.26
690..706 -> 8.47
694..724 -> 8.43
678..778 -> 8.21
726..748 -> 7.84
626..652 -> 7.98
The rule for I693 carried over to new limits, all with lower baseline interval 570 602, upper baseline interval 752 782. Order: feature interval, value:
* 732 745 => 0.08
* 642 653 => -0.10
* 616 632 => -0.13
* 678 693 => -0.06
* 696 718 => -0.10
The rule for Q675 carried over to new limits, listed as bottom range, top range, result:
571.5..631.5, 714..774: 1.12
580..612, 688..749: 1.19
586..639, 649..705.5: 1.08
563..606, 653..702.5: 1.14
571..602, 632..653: 1.19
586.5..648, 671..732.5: 1.09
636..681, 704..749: 1.02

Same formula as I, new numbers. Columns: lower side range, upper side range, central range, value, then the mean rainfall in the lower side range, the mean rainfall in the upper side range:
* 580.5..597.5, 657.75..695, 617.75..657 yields -3.6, 6.18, 8.13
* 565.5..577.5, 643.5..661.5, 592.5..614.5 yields 1.0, 7.95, 7.86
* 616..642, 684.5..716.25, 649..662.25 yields 0.4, 7.94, 8.36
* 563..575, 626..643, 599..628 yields 1.1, 8.29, 7.99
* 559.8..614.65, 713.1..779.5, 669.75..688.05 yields -0.5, 7.38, 8.15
